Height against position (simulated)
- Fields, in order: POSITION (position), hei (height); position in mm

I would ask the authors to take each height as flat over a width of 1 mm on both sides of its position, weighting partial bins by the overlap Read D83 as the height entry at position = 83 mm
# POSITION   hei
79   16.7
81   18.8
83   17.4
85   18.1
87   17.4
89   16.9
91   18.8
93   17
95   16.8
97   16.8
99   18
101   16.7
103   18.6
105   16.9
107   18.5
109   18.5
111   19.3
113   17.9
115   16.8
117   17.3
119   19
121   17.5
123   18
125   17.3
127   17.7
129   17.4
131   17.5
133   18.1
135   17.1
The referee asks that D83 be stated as 17.4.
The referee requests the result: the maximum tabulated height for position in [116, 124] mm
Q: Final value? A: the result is 19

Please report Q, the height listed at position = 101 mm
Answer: 16.7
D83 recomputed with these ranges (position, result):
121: 17.5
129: 17.4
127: 17.7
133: 18.1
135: 17.1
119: 19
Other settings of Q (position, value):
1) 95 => 16.8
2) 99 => 18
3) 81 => 18.8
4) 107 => 18.5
